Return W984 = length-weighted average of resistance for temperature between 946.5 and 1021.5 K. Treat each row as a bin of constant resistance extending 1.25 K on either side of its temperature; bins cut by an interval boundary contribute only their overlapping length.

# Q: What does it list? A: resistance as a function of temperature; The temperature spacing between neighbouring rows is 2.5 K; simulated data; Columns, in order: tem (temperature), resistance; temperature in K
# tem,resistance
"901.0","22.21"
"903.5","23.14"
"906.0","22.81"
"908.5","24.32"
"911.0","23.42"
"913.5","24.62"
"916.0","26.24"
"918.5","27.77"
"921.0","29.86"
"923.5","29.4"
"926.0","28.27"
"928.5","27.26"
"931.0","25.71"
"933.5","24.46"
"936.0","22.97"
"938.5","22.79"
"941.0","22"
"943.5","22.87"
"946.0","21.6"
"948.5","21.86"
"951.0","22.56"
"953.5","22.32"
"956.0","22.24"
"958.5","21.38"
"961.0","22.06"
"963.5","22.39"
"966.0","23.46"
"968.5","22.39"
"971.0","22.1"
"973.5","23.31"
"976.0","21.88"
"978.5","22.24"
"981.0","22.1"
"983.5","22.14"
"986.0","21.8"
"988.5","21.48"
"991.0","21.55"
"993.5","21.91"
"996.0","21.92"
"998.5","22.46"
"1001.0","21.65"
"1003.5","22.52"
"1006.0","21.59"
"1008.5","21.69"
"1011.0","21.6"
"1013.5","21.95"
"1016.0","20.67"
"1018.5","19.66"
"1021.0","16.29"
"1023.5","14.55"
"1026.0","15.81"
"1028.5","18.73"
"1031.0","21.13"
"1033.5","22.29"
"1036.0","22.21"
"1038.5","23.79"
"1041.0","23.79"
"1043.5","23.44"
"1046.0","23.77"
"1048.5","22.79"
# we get 21.8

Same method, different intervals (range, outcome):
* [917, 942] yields 26.1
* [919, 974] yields 23.8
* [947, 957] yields 22.2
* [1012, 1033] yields 18.8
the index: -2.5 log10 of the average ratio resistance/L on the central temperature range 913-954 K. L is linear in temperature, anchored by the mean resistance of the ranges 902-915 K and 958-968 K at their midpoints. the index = -0.08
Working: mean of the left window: 23.7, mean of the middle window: 24.9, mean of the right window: 22.4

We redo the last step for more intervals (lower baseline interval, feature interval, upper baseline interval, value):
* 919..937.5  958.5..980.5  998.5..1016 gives 0.083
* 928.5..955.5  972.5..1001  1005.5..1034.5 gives -0.048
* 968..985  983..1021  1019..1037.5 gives -0.045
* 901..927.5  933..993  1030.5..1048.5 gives 0.112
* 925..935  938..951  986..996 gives 0.136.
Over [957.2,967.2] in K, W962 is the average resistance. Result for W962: 22.3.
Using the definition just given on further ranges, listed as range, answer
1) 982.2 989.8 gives 21.8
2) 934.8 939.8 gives 22.9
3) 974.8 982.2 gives 22.1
